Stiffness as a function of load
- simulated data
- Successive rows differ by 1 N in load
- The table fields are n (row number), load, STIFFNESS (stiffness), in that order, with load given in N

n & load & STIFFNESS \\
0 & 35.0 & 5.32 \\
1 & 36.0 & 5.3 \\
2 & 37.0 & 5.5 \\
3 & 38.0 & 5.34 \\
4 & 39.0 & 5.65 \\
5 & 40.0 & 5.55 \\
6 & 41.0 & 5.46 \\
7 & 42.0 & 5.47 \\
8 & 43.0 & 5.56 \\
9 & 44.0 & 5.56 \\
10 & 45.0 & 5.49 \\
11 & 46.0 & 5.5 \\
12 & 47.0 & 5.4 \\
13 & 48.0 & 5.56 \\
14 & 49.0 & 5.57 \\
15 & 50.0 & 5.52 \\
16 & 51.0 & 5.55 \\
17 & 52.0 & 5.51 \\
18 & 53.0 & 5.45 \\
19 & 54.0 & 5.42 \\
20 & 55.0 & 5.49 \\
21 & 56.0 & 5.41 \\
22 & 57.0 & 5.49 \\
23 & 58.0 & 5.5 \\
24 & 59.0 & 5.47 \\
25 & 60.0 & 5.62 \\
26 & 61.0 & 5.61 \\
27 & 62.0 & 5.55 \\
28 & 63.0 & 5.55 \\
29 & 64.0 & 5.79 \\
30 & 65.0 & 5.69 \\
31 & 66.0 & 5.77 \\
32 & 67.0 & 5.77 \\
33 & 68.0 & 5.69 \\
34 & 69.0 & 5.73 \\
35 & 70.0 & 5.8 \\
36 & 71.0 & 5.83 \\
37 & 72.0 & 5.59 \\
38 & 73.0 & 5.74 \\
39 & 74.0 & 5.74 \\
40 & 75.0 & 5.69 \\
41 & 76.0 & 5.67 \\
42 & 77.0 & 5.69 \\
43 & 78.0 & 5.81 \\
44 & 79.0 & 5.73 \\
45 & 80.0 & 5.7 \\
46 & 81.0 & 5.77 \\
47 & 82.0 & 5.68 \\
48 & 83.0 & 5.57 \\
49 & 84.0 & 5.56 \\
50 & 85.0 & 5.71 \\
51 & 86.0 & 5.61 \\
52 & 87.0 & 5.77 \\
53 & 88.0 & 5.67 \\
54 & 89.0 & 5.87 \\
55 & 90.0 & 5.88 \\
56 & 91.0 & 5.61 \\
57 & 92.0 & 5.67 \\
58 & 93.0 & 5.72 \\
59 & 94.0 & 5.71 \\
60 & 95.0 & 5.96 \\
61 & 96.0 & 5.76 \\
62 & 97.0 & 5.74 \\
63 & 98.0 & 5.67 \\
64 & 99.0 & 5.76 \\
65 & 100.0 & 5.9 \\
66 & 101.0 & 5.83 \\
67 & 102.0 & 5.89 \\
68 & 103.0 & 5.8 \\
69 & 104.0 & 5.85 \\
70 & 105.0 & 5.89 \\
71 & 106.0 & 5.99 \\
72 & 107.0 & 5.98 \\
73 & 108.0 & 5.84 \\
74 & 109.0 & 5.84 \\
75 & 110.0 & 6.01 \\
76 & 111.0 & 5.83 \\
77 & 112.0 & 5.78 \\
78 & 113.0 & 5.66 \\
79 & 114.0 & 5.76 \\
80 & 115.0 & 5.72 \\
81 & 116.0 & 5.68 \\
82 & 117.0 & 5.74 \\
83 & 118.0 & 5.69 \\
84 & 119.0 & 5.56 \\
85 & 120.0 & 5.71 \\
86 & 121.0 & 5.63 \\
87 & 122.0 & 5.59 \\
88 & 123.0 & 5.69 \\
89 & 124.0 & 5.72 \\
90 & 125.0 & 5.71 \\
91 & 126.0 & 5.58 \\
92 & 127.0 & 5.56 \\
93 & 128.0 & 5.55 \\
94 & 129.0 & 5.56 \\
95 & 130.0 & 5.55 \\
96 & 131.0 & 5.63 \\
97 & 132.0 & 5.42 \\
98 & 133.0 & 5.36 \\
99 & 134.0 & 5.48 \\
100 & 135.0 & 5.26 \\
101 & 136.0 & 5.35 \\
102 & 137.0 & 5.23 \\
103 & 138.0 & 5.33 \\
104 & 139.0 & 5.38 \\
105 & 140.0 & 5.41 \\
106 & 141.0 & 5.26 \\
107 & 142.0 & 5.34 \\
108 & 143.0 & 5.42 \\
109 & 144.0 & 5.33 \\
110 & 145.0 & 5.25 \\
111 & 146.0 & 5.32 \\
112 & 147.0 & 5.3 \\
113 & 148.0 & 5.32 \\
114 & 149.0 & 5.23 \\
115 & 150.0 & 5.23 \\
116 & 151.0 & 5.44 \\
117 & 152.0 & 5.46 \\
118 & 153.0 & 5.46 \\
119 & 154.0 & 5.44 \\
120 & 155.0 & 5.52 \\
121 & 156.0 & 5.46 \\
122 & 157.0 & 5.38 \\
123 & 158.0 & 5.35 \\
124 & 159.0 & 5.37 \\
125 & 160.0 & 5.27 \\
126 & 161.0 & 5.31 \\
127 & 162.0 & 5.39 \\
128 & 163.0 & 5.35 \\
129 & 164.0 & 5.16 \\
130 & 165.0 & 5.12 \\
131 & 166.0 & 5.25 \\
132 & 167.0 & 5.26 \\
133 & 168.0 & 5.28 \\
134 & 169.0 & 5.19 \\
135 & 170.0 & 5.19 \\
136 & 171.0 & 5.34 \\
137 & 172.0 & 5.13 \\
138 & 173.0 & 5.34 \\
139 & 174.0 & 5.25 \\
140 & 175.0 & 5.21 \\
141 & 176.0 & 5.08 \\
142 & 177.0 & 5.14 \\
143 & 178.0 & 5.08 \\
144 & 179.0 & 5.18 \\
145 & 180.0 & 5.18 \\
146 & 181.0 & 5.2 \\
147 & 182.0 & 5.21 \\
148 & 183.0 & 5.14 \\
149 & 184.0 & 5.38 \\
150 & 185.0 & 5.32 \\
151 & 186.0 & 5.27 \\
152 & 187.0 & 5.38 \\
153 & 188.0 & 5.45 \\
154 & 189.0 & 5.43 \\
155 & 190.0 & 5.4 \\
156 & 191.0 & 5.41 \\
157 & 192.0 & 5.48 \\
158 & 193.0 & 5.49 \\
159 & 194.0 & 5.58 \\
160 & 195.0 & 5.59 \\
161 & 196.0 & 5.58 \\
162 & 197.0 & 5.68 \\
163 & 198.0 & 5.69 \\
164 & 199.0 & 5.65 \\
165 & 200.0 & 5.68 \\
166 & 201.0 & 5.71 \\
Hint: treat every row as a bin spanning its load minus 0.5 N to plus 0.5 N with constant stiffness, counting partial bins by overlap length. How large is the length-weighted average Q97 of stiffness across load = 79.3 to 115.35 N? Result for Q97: 5.78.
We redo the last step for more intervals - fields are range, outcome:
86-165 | 5.58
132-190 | 5.3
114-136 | 5.59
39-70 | 5.56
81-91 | 5.7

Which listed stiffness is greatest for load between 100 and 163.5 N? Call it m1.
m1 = 6.01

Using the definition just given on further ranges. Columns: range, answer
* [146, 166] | 5.52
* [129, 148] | 5.63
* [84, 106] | 5.99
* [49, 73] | 5.83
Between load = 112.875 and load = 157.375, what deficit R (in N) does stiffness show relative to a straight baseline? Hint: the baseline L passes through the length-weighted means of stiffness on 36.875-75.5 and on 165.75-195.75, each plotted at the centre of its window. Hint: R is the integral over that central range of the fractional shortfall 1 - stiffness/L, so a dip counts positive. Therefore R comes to -0.7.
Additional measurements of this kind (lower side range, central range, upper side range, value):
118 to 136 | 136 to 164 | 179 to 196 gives 0.7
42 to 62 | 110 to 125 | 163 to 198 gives -0.8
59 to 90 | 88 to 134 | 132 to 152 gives -1.9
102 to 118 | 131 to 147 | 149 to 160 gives 0.6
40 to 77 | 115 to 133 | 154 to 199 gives -0.6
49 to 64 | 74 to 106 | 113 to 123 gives -0.8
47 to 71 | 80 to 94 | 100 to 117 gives 0.1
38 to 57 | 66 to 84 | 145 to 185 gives -0.9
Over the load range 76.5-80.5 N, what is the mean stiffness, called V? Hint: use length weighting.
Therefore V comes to 5.73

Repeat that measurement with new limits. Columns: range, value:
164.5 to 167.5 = 5.21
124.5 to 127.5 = 5.62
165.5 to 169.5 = 5.25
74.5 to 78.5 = 5.71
